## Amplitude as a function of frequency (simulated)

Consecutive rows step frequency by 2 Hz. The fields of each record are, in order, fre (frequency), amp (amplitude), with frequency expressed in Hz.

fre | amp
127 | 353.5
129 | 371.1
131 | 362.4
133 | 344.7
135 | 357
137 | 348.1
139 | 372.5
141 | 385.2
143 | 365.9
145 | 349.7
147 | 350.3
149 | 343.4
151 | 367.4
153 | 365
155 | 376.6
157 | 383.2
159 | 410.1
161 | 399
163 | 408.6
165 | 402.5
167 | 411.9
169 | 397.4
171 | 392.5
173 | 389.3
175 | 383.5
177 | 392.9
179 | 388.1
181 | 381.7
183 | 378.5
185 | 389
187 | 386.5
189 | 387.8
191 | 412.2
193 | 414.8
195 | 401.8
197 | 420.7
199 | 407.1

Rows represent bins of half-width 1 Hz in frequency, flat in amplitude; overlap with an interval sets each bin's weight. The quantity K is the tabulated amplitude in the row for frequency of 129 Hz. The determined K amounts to 371.1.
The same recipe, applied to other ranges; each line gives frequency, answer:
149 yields 343.4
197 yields 420.7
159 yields 410.1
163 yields 408.6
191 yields 412.2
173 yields 389.3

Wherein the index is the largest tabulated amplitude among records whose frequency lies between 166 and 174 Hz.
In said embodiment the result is 411.9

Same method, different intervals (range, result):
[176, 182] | 392.9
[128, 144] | 385.2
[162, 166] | 408.6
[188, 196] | 414.8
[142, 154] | 367.4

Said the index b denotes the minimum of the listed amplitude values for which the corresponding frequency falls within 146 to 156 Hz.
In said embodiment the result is 343.4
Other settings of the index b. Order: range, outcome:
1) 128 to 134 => 344.7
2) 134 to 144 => 348.1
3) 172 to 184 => 378.5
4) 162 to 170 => 397.4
